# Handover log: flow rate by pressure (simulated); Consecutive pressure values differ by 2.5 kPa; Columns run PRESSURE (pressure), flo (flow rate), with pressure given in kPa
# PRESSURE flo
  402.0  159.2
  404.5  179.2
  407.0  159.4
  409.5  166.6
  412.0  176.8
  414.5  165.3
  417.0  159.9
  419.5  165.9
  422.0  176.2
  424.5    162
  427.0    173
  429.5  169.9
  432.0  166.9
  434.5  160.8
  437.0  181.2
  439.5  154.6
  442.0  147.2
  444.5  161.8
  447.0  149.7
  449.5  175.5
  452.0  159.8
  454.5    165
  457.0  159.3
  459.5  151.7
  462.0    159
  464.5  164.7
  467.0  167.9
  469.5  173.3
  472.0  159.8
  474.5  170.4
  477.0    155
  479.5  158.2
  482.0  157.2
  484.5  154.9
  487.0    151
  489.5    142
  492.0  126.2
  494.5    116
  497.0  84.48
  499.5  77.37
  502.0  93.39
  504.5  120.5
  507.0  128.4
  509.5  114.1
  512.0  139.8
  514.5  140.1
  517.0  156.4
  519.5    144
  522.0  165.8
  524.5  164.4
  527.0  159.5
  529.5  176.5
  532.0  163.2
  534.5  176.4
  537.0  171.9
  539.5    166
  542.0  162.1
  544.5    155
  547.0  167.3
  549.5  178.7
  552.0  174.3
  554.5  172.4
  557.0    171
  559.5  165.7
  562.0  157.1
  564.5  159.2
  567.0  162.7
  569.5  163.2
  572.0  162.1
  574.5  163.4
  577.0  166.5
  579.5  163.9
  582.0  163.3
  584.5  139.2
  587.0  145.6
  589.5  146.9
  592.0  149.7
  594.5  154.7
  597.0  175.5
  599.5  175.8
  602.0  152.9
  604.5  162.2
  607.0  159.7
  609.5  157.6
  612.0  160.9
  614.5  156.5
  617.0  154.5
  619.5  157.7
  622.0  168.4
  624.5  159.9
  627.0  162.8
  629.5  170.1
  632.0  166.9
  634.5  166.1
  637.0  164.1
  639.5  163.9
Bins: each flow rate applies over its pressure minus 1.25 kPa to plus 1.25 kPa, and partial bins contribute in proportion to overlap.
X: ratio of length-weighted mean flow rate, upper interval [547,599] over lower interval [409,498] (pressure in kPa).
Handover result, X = 1.02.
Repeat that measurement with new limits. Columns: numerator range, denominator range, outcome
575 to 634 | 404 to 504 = 1.03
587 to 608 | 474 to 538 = 1.12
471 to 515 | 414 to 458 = 0.81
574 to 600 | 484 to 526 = 1.21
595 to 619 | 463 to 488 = 1.00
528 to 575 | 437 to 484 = 1.04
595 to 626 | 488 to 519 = 1.34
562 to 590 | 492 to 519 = 1.34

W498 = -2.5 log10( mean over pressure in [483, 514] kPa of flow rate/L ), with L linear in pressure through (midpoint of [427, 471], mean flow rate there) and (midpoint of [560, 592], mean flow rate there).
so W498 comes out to 0.31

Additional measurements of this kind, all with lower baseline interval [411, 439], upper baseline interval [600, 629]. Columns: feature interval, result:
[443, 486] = 0.04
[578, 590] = 0.06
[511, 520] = 0.13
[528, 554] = -0.04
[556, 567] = 0.00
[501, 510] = 0.39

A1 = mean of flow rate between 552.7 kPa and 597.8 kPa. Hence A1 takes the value 160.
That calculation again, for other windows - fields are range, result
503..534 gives 148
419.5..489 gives 162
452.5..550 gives 150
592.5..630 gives 162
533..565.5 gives 168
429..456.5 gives 163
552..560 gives 171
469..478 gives 164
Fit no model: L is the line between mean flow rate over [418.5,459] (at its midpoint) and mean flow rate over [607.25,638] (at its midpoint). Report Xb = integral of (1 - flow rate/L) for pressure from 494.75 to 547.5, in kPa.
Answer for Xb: 6.42 kPa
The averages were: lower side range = 164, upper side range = 162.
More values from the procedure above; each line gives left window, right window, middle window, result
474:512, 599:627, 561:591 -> -1.4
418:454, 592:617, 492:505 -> 5.1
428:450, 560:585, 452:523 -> 8.4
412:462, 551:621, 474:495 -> 1.9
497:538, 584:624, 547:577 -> -3.3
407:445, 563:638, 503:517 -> 2.8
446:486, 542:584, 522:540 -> -0.5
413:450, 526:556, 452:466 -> 0.5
